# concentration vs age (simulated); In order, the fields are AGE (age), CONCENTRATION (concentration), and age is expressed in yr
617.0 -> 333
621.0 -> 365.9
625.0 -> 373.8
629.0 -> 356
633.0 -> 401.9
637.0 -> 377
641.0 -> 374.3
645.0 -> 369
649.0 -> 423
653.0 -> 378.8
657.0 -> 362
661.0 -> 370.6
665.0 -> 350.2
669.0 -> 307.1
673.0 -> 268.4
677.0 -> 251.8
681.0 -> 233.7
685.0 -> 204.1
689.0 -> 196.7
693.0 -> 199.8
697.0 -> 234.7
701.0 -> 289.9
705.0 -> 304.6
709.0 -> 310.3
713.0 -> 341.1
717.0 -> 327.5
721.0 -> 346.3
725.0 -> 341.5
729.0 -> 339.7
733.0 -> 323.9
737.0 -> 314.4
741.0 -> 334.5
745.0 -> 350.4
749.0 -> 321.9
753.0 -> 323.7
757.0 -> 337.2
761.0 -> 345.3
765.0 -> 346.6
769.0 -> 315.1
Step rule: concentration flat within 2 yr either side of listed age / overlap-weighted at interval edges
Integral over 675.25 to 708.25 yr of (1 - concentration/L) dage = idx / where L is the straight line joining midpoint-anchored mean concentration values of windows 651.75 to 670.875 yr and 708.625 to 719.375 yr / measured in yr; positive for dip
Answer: 9.4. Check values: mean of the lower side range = 353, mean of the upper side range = 329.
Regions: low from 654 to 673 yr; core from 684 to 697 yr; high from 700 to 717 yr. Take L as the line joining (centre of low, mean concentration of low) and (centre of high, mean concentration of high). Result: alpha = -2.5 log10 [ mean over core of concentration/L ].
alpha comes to 0.499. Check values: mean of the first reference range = 341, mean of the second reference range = 315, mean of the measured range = 205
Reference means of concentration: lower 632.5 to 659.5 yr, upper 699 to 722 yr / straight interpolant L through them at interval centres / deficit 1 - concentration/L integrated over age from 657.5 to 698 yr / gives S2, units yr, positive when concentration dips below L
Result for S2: 9.99 yr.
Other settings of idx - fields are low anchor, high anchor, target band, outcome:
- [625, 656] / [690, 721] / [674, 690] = 4.8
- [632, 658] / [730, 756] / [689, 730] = 5.8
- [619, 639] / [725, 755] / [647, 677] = 1.4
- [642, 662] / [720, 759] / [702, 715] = 1.2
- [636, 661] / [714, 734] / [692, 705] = 3.6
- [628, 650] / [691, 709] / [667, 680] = 1.8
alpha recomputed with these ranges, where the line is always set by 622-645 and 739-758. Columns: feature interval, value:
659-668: 0.030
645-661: -0.043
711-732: 0.015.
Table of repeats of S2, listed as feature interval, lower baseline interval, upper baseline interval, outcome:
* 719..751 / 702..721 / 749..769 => -0.59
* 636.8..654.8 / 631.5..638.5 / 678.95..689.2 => -1.82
